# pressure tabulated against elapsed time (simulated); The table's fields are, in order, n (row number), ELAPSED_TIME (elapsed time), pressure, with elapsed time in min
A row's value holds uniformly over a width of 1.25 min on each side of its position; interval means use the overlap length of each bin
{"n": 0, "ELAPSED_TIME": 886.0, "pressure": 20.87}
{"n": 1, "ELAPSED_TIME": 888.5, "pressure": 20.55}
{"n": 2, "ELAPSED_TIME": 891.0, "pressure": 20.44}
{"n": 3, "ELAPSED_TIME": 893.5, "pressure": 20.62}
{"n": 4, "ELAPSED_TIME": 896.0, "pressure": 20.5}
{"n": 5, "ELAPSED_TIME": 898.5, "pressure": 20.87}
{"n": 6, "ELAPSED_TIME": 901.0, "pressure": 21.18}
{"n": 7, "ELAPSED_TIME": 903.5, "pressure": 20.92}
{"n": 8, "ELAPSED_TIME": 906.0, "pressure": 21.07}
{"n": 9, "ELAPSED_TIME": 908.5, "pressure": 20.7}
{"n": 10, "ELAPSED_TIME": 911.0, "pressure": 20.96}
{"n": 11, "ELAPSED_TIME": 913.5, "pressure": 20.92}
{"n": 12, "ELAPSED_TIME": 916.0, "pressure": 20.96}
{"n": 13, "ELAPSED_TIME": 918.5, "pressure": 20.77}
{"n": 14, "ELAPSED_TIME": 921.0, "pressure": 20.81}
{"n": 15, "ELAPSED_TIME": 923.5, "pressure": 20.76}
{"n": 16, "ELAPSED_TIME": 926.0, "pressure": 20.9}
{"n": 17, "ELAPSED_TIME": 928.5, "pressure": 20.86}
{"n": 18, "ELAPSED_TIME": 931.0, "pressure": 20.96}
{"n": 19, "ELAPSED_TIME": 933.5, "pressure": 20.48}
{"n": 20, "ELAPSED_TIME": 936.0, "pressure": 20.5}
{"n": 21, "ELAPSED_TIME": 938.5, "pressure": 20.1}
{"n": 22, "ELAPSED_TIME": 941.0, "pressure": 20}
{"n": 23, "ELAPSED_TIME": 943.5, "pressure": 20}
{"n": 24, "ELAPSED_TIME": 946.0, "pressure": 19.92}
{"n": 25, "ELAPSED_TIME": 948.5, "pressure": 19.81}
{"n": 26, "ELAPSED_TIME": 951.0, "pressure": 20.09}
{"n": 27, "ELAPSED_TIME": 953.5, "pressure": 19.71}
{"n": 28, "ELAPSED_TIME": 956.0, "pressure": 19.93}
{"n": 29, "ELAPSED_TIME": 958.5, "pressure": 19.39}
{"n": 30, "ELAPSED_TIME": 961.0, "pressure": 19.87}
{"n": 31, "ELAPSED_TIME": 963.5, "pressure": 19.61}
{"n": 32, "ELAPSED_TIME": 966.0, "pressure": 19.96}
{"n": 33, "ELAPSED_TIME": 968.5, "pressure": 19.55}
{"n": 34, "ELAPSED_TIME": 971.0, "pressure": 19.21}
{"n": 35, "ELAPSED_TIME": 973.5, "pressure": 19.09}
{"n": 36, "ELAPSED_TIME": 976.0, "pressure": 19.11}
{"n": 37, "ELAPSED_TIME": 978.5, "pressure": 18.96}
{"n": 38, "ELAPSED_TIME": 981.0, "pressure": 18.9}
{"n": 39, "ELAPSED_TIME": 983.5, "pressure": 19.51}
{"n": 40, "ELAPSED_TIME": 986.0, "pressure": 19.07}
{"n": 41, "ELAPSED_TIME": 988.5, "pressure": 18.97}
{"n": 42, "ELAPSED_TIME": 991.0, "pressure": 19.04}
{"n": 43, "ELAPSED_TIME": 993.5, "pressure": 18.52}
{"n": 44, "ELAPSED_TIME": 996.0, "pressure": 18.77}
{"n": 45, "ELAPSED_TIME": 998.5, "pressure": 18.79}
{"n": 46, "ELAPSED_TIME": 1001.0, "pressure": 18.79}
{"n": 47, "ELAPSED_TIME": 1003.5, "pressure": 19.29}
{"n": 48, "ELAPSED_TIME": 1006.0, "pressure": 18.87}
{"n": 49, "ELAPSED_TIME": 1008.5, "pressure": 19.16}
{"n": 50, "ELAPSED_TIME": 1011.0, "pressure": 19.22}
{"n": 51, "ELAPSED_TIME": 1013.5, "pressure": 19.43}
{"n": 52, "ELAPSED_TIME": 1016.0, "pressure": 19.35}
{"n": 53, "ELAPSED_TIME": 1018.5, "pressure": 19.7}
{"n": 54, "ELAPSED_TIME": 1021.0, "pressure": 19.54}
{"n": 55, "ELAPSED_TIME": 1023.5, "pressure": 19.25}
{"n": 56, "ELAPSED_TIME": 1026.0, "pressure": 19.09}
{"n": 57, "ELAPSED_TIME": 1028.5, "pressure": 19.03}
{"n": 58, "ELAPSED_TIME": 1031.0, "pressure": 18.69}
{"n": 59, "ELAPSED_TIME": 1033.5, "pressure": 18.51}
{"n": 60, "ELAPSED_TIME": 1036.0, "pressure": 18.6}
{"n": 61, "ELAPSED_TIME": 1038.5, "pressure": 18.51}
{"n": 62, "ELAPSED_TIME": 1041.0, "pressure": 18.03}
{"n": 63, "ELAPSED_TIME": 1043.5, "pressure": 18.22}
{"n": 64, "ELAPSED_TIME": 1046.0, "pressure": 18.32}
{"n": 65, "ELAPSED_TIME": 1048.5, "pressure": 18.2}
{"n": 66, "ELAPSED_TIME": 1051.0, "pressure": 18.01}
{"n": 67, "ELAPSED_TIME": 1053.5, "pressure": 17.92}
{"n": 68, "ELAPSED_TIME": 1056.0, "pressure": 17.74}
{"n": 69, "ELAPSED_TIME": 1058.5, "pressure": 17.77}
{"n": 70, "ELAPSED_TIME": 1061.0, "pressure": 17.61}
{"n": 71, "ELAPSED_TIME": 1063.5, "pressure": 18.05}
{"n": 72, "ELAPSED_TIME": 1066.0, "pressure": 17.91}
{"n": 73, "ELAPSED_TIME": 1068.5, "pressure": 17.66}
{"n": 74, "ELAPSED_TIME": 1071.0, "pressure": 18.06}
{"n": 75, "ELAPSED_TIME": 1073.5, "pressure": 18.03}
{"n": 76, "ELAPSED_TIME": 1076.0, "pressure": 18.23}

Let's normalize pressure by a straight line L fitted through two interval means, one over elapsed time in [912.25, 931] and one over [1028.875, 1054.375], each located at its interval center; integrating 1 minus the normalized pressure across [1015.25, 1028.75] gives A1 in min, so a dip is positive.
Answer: -0.4 min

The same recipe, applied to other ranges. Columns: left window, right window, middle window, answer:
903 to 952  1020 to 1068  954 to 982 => 0.53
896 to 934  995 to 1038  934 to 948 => 0.20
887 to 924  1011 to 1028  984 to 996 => 0.49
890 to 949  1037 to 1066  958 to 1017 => 0.34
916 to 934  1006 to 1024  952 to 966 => 0.37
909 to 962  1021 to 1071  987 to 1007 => 0.35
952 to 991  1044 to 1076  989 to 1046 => -0.84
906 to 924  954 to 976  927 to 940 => -0.13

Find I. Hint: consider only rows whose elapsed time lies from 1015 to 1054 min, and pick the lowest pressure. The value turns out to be 17.92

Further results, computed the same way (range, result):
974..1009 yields 18.52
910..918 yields 20.92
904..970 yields 19.39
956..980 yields 18.96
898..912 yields 20.7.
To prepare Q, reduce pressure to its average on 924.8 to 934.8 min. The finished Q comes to 20.8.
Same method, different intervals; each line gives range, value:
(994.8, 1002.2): 18.8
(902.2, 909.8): 20.9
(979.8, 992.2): 19.1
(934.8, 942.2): 20.2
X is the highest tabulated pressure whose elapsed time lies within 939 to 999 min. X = 20.09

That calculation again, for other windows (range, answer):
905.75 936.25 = 21.07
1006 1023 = 19.7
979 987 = 19.51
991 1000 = 19.04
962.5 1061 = 19.96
